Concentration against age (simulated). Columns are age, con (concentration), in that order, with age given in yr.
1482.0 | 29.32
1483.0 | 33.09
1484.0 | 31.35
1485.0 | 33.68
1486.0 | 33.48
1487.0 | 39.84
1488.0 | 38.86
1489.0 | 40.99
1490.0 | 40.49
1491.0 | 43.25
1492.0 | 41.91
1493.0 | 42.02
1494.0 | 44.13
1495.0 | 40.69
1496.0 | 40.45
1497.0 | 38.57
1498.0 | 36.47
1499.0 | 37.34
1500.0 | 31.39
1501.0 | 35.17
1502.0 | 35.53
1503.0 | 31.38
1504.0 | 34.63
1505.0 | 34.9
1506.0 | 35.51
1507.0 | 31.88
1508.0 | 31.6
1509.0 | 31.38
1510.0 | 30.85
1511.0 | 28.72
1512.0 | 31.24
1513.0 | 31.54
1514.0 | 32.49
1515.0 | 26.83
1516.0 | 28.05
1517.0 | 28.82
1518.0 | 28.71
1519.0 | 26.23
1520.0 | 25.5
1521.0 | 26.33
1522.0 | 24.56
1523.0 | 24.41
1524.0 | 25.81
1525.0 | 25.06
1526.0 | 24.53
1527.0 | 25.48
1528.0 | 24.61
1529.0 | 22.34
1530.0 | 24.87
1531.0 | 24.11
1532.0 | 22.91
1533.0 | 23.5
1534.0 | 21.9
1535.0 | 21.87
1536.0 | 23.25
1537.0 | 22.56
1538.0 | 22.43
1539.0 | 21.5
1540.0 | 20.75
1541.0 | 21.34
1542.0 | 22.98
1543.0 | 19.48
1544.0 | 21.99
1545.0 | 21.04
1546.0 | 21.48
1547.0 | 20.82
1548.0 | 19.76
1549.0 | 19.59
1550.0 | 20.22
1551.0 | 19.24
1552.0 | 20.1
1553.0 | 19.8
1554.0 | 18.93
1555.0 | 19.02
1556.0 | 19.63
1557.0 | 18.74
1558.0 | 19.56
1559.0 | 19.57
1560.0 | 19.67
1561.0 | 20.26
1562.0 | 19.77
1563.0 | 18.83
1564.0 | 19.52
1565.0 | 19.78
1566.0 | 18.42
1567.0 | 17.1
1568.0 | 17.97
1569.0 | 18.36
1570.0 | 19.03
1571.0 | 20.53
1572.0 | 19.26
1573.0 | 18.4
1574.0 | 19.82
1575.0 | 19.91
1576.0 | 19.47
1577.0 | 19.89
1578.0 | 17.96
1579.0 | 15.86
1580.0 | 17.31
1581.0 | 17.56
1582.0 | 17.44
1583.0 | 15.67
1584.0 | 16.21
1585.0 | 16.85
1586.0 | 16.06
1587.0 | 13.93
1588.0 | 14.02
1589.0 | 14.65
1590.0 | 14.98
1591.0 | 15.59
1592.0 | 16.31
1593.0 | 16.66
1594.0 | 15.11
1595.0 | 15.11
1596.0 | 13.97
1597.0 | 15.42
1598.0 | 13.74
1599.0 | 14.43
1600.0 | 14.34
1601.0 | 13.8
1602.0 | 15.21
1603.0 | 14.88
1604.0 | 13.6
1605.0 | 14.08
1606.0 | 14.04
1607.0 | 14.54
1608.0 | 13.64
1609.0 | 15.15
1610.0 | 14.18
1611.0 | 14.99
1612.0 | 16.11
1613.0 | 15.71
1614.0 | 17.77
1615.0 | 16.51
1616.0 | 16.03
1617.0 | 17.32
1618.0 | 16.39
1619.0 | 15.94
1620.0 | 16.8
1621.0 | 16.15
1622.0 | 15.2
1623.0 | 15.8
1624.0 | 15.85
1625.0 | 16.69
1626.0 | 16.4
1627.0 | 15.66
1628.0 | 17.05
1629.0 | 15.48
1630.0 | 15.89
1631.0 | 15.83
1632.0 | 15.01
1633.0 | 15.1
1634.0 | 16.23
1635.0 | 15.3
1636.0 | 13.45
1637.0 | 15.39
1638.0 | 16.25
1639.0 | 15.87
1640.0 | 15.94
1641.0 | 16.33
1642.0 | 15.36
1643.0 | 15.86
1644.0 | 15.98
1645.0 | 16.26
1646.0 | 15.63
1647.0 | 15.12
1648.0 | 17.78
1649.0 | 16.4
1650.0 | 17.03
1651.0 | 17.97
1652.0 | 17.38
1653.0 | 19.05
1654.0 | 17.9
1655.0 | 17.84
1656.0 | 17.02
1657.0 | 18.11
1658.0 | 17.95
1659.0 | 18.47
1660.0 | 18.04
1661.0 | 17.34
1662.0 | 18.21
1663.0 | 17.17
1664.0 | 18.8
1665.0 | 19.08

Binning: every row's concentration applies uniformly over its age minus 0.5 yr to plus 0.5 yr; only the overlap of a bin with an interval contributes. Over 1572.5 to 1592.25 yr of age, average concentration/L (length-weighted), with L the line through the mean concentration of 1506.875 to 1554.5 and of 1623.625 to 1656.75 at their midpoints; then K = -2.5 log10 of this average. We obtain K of 0.21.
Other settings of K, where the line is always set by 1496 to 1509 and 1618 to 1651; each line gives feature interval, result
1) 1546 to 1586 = 0.33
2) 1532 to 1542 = 0.32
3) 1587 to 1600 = 0.41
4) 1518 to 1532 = 0.25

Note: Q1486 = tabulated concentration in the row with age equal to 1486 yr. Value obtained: 33.48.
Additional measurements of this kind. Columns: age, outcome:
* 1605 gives 14.08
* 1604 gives 13.6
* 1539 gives 21.5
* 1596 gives 13.97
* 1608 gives 13.64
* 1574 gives 19.82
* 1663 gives 17.17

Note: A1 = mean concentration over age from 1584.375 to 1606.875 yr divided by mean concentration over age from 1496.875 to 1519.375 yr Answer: 0.46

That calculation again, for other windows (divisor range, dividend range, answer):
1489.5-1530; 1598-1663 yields 0.50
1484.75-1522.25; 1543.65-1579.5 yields 0.57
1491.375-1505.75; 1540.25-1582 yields 0.52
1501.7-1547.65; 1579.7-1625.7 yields 0.59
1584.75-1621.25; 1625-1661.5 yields 1.08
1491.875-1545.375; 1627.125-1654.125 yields 0.56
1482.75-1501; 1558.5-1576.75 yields 0.50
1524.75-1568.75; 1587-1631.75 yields 0.73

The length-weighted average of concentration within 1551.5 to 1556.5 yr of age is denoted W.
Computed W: 19.5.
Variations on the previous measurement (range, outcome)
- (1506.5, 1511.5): 30.9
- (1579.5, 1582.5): 17.4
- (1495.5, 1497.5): 39.5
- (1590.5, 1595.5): 15.8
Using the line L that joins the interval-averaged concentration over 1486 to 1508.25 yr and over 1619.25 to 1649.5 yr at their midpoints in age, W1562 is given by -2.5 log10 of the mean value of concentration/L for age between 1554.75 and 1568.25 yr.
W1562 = 0.39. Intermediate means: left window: 37.6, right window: 15.9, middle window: 19.2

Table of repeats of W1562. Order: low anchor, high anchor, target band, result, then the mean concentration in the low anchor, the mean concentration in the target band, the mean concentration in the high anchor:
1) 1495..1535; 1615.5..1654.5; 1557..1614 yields 0.28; 29.4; 16.7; 16.2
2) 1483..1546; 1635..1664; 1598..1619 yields 0.34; 29.9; 15.1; 16.8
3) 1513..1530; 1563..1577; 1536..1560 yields 0.10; 26.4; 20.5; 19.1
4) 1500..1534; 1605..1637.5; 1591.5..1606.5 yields 0.24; 28.4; 14.7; 15.7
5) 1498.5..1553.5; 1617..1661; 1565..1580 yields 0.18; 26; 18.7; 16.4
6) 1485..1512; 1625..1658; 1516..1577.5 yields 0.35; 36.4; 21.6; 16.3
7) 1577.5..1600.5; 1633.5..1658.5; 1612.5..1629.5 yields -0.01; 15.6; 16.3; 16.5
